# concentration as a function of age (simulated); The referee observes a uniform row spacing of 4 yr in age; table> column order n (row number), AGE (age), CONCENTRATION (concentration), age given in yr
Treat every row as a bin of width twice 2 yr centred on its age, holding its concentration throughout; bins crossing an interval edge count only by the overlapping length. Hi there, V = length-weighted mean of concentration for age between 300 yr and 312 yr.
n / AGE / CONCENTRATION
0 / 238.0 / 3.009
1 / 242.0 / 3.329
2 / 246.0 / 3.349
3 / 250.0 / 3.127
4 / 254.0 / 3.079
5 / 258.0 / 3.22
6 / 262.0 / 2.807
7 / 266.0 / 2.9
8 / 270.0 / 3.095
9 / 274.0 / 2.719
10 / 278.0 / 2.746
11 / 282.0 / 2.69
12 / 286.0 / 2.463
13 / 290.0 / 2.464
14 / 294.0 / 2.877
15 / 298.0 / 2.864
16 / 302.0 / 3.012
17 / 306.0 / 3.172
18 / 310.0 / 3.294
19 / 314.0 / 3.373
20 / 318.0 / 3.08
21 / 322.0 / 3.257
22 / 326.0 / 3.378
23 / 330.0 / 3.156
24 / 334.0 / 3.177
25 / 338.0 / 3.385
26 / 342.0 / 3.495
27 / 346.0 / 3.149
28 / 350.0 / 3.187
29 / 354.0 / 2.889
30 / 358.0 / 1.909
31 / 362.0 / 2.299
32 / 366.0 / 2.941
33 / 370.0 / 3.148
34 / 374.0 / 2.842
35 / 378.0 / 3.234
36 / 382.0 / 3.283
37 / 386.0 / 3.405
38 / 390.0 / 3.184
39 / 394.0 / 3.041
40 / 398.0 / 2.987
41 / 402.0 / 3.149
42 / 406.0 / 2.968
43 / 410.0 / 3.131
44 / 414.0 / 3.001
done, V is 3.16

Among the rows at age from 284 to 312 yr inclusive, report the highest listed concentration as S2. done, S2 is 3.294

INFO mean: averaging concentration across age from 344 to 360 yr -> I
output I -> 2.78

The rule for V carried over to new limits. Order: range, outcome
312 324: 3.24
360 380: 2.89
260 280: 2.85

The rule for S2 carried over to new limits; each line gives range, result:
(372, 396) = 3.405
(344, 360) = 3.187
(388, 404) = 3.184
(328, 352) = 3.495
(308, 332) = 3.378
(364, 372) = 3.148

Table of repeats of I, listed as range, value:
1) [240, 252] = 3.27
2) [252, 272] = 3.02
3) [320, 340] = 3.27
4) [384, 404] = 3.15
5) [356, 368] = 2.38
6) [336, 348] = 3.34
